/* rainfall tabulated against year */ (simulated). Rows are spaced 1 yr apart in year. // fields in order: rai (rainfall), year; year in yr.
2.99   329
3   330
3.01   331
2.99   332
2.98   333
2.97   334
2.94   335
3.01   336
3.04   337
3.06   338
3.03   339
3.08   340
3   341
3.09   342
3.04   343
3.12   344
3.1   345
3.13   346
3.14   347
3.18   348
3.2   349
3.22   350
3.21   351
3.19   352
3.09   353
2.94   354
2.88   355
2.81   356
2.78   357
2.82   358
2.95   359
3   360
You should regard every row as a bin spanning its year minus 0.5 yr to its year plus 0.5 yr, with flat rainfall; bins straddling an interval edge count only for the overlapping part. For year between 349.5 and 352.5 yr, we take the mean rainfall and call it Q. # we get 3.21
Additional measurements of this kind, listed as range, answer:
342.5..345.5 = 3.09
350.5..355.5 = 3.06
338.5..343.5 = 3.05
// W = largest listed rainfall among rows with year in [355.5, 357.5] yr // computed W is 2.81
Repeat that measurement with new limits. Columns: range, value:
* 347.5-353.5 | 3.22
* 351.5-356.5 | 3.19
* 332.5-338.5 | 3.06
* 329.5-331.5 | 3.01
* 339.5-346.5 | 3.13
